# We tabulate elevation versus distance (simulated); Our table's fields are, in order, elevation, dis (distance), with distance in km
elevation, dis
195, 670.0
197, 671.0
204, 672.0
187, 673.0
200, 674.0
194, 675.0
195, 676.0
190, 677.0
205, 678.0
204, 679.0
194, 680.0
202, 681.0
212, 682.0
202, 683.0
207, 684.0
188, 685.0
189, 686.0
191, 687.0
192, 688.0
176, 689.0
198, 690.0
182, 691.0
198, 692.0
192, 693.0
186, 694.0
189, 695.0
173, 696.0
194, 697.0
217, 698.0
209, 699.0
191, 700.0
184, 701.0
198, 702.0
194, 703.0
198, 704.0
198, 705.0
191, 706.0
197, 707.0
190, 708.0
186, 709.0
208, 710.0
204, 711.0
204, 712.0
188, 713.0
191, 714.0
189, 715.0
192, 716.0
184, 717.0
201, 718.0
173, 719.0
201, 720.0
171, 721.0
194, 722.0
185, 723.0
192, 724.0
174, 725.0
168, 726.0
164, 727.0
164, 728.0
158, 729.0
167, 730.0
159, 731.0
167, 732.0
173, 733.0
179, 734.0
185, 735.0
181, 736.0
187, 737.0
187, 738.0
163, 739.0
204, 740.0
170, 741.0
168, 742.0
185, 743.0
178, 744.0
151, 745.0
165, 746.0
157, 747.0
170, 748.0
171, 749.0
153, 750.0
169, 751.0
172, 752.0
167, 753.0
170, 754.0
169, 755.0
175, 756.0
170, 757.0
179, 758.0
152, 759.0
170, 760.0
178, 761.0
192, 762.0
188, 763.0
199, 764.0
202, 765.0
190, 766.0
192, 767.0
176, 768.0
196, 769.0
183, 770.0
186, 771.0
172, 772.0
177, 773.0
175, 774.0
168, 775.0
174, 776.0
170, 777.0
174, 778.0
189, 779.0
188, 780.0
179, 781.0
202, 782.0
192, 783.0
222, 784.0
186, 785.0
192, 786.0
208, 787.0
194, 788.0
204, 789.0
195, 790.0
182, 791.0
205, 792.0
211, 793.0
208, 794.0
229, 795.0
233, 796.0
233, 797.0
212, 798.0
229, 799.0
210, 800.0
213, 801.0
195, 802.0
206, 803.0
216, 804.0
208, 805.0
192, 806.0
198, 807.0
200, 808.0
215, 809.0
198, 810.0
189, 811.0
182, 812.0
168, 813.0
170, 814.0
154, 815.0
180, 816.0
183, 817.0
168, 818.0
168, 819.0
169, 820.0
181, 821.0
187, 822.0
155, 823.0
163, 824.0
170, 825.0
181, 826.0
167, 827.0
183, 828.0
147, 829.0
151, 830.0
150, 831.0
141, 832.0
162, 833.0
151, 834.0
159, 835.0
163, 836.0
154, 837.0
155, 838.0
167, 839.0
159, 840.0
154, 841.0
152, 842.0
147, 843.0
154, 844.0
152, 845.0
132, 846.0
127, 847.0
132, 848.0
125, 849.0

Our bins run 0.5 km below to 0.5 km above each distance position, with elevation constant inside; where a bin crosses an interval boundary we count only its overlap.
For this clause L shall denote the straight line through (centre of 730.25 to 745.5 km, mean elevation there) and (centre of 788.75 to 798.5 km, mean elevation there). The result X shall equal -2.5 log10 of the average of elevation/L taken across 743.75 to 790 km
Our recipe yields 0.08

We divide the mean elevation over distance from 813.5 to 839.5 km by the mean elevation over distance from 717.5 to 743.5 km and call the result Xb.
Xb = 0.9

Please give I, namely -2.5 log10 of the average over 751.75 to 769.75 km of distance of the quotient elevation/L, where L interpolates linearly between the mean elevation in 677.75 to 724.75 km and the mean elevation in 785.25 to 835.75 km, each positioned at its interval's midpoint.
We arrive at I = 0.059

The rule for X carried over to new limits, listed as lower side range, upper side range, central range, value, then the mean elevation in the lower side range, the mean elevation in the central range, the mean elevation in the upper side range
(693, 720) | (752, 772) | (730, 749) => 0.07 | 194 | 174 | 180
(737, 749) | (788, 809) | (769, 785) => 0.06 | 173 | 184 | 209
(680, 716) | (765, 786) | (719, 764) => 0.09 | 194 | 174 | 185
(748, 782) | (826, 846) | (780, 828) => -0.17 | 178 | 193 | 156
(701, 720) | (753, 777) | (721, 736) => 0.09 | 194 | 174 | 179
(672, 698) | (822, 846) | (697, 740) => 0.00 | 194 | 186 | 158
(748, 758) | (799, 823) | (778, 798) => -0.12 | 169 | 202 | 189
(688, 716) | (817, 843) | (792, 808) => -0.24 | 193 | 212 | 162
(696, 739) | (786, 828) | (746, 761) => 0.13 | 186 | 168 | 193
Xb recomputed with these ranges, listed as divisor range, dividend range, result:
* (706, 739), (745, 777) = 0.96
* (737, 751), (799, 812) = 1.19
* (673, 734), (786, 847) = 0.95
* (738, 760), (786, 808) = 1.22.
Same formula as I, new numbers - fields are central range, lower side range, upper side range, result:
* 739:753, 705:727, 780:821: 0.133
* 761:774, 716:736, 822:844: -0.101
